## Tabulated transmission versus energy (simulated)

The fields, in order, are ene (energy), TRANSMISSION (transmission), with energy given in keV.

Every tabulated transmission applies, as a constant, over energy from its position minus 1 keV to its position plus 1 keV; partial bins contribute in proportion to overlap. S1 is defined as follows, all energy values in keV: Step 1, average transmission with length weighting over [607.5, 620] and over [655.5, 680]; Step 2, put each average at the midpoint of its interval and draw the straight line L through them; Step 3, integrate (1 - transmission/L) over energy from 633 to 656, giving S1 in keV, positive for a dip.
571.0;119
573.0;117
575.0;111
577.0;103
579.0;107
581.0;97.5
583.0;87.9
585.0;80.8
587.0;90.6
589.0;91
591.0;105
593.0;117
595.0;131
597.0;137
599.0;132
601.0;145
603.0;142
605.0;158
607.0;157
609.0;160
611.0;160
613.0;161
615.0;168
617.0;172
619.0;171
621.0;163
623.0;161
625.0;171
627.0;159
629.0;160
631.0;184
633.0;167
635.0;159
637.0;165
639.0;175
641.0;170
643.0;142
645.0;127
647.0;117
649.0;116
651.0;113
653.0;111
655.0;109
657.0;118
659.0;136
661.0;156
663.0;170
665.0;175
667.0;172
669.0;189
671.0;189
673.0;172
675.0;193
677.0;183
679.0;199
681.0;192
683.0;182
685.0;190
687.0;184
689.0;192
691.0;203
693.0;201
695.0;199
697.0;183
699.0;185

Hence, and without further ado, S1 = 4.1 keV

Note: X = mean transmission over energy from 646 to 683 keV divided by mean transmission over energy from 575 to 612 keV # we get 1.3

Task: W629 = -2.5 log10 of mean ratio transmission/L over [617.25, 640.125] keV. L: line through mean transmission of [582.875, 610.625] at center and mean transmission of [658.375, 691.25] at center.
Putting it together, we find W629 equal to -0.13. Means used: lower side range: 126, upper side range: 181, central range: 167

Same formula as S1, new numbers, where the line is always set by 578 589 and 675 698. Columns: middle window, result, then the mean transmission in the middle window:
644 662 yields 4.2 keV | 123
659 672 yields 0.0 keV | 172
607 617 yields -3.6 keV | 163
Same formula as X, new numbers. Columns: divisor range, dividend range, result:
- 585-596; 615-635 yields 1.60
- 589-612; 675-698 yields 1.39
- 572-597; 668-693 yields 1.81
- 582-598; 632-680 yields 1.48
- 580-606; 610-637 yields 1.42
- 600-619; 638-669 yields 0.89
